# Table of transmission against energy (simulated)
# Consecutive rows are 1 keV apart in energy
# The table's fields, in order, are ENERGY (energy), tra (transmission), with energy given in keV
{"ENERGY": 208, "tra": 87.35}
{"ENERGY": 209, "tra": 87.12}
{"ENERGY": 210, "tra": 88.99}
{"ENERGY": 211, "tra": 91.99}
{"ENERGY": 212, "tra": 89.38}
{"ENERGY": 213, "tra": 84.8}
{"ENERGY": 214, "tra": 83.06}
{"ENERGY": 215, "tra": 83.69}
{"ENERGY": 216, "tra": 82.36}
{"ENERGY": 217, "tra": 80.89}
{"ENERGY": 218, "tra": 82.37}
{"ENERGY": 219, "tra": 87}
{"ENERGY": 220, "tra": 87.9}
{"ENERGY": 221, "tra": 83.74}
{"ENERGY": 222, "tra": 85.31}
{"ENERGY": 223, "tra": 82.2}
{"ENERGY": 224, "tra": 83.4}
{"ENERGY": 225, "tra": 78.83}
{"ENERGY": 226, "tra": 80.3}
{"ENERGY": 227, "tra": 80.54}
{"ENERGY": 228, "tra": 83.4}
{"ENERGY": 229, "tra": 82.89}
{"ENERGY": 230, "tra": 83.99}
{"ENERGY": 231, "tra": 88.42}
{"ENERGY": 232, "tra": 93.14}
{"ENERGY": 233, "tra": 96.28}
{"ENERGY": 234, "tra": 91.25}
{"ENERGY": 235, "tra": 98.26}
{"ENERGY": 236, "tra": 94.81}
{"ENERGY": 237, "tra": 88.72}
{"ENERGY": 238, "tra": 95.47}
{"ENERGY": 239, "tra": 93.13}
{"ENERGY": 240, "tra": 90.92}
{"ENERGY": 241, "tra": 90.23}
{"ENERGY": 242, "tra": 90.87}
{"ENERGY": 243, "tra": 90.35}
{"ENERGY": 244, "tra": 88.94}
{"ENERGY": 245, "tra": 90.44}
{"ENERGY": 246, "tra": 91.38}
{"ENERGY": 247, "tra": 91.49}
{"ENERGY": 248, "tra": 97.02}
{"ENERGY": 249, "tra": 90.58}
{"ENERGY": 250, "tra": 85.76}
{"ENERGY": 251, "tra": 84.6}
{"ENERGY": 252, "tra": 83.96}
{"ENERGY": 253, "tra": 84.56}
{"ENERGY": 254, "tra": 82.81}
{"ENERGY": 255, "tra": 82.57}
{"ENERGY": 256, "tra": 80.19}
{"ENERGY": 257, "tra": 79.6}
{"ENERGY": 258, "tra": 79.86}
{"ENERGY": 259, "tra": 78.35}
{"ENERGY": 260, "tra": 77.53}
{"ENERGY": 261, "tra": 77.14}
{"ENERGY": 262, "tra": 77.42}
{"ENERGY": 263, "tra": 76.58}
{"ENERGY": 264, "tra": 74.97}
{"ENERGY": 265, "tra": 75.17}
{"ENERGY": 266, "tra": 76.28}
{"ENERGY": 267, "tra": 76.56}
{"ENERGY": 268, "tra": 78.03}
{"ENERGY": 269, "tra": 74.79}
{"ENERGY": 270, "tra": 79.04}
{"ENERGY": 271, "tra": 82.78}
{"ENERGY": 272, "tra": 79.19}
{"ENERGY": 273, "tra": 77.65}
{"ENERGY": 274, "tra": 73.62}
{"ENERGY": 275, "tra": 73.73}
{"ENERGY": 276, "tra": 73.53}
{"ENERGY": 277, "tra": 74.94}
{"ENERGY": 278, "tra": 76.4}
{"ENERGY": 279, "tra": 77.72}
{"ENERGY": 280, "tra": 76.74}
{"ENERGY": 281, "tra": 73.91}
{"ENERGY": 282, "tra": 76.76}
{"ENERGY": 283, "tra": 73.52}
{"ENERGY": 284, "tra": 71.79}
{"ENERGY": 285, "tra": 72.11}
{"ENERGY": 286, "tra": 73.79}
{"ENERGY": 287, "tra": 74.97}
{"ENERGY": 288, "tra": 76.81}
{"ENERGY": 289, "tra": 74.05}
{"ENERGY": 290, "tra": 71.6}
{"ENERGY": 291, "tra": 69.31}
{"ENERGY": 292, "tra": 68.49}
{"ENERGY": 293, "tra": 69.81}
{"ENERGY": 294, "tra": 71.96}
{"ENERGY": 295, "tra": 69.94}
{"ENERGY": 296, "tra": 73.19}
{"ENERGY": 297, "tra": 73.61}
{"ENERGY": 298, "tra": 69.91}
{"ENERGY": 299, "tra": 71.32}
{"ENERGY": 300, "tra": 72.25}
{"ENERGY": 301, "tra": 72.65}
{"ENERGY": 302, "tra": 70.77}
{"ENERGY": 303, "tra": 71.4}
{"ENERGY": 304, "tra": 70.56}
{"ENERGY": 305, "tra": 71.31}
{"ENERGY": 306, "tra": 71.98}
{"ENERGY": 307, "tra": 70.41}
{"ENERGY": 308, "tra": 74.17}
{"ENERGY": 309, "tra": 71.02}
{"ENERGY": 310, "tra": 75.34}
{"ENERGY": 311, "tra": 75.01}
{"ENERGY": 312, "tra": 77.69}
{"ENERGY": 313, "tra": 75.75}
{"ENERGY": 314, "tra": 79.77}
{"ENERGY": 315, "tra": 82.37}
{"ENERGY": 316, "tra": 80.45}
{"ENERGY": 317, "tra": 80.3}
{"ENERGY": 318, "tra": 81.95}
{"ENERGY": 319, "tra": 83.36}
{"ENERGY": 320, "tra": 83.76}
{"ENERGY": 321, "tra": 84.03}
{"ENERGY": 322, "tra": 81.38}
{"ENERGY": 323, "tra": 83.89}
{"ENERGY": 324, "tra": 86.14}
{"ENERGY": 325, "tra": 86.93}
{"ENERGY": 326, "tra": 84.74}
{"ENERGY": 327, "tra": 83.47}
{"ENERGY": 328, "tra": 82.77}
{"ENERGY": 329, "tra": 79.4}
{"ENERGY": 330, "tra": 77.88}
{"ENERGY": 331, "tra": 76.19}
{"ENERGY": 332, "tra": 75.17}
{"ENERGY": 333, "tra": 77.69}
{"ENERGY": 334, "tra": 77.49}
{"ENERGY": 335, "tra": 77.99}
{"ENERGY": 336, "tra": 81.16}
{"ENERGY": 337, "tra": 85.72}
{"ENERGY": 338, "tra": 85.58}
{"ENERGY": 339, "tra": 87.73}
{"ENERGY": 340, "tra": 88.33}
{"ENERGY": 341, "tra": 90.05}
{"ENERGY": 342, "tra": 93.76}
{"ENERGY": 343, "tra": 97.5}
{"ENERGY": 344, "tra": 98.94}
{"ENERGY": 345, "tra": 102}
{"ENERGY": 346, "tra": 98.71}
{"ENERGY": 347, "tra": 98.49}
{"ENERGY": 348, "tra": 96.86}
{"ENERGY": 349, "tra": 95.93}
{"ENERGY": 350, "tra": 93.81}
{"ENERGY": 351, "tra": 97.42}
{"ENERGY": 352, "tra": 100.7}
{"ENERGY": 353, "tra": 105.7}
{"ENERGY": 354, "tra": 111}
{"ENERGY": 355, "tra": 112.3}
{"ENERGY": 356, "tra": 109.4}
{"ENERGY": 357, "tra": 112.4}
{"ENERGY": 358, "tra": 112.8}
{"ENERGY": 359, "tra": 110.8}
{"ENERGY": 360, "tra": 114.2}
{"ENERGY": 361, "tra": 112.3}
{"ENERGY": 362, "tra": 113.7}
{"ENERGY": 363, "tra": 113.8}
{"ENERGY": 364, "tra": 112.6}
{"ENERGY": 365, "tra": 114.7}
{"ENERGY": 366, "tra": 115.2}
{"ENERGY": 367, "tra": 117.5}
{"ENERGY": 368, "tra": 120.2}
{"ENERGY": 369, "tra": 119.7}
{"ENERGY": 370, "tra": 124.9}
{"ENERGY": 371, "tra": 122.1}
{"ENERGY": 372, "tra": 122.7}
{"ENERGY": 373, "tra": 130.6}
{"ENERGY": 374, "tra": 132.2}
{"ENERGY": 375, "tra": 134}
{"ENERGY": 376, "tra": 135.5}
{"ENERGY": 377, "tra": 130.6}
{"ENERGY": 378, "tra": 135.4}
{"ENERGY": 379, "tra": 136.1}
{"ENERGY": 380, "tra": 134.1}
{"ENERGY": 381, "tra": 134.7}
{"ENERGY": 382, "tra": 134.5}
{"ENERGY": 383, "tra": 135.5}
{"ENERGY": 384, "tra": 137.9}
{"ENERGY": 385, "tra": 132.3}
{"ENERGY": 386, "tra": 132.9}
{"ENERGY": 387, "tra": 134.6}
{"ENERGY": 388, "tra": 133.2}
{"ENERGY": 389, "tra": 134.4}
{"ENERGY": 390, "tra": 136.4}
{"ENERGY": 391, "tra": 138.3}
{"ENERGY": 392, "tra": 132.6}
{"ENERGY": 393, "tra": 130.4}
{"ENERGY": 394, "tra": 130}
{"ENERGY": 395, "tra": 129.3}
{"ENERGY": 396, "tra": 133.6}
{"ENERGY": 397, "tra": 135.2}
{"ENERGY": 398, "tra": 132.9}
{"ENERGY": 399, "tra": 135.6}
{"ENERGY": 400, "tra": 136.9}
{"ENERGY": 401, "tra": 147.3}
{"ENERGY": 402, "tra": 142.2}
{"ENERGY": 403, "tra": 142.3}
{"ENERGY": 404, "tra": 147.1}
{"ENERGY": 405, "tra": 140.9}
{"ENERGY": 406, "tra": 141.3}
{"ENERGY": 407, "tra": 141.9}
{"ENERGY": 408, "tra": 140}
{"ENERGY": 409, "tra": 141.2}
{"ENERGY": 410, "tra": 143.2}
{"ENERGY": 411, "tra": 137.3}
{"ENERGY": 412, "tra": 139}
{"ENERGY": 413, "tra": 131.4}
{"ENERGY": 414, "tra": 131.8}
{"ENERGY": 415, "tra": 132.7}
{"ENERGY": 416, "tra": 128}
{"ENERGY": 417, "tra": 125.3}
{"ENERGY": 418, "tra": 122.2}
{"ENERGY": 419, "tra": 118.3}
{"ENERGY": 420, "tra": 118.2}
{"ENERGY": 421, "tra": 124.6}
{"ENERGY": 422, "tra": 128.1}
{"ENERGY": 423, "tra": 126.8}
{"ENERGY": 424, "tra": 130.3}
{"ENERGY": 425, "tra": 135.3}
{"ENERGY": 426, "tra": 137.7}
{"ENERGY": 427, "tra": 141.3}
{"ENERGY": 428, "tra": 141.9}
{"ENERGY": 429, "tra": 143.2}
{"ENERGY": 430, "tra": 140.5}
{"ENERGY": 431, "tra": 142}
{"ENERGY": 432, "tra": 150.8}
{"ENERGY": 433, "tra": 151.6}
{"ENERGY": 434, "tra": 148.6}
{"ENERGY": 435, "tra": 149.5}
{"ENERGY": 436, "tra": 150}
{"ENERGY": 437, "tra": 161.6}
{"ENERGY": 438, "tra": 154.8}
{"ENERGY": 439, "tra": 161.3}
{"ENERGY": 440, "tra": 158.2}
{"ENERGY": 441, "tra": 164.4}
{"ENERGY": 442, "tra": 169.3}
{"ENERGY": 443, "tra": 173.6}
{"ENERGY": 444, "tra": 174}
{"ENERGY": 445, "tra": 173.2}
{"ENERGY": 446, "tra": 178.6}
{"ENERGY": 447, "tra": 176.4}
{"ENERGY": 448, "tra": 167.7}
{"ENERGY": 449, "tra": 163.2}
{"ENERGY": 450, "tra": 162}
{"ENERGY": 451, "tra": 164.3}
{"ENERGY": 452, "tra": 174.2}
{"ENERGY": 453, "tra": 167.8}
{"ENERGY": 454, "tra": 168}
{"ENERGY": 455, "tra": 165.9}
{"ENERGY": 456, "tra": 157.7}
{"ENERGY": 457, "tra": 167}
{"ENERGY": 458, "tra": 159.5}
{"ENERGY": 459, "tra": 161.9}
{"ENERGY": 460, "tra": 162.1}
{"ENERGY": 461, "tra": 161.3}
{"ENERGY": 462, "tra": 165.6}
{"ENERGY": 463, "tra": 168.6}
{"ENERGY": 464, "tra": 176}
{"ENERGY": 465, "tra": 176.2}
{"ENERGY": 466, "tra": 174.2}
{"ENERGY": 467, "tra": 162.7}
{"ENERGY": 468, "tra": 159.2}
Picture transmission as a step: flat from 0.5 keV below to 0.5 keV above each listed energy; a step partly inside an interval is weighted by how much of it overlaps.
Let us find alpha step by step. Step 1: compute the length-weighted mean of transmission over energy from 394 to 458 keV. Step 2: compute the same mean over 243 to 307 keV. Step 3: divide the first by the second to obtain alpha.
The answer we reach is 1.90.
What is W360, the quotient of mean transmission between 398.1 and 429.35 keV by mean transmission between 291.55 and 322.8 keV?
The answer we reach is 1.8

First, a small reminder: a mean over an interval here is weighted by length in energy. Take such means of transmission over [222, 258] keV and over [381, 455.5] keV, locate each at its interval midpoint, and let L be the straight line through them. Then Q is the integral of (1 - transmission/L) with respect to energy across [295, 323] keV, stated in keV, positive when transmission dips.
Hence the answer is 8.6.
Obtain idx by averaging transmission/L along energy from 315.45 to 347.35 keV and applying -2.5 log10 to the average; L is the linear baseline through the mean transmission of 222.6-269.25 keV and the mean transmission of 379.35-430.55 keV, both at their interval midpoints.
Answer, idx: 0.29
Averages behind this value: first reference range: 85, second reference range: 135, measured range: 85.3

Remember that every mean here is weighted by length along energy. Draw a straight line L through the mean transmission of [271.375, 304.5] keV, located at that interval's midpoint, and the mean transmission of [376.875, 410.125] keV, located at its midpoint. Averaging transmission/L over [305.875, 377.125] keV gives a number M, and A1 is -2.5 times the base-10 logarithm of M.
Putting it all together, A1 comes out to 0.11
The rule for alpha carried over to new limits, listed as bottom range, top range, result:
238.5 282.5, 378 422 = 1.65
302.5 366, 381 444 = 1.56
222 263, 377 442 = 1.60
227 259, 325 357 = 1.03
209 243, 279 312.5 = 0.83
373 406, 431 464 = 1.20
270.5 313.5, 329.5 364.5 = 1.32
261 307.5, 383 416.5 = 1.84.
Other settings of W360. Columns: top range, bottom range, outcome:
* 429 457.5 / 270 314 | 2.19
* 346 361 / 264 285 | 1.38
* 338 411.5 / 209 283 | 1.47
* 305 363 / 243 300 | 1.15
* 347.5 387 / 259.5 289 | 1.58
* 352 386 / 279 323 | 1.63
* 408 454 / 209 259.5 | 1.70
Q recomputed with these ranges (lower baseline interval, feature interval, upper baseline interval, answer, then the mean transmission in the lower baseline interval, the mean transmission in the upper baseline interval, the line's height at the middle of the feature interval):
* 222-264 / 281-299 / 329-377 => 4.09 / 86.2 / 104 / 93.8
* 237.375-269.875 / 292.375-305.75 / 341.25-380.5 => 3.48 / 83.9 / 114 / 96.6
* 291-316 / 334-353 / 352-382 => 1.91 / 73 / 121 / 103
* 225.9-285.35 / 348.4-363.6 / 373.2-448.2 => 1.62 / 82.8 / 141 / 120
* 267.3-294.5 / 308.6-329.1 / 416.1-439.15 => 2.31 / 74.7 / 139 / 91.3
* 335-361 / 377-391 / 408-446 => -1.80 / 99.1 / 144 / 119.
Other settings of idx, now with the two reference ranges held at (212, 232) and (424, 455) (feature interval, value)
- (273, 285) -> 0.35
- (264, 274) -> 0.28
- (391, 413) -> 0.05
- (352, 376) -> 0.13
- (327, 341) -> 0.44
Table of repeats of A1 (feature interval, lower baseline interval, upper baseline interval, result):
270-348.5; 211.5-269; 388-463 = 0.34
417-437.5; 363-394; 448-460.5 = 0.11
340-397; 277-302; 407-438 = -0.07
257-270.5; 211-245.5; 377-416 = 0.26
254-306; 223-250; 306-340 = 0.13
